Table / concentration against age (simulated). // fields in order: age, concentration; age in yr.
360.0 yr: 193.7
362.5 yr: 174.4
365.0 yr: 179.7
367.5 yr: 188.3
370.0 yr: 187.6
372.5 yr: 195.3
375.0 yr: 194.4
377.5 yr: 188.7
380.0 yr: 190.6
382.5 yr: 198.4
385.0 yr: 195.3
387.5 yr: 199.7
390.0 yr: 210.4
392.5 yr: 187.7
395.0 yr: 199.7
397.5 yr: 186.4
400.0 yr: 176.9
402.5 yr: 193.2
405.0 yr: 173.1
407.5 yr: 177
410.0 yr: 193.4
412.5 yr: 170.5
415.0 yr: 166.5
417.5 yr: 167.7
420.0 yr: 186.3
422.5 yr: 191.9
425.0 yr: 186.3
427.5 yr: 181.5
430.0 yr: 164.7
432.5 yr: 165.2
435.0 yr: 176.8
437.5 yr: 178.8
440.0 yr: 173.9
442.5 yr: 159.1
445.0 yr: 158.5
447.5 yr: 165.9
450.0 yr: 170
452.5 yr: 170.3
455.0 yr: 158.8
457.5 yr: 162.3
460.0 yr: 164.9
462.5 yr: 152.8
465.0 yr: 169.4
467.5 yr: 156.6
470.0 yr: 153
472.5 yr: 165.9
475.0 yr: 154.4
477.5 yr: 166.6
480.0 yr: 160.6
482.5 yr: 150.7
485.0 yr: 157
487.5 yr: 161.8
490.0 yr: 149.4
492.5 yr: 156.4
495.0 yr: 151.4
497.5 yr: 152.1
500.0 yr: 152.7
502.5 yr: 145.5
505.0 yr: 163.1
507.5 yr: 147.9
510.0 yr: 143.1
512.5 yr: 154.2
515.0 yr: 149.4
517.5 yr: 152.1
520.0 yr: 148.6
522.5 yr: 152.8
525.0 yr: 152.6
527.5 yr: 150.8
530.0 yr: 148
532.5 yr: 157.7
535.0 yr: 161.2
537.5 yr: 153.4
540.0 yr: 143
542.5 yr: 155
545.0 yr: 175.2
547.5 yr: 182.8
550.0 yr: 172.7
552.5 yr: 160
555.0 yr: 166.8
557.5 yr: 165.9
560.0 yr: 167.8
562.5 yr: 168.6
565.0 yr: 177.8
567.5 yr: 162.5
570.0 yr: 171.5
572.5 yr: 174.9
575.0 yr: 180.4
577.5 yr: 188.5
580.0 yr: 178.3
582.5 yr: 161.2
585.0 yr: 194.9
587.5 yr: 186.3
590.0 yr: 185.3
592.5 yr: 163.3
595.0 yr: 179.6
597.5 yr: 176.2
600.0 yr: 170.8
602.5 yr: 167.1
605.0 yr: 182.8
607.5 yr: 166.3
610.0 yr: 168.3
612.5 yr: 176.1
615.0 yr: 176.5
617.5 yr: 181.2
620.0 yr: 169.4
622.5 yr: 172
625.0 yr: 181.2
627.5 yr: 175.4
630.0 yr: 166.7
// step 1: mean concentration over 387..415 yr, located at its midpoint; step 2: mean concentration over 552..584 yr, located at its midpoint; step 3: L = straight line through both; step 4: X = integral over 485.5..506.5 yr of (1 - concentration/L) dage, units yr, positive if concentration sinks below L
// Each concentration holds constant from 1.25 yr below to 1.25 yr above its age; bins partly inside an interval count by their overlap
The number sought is 2.8 yr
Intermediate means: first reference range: 187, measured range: 154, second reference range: 172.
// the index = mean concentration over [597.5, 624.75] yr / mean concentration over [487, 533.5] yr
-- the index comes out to 1.14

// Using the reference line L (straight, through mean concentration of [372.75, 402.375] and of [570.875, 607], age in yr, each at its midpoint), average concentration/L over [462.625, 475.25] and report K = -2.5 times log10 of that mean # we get 0.17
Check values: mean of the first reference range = 194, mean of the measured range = 160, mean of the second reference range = 178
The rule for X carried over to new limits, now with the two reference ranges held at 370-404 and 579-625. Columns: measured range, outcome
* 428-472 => 5.37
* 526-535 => 1.39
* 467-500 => 5.13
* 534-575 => 2.90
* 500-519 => 3.35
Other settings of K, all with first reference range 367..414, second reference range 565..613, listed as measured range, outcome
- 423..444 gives 0.08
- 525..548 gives 0.14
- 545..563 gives 0.05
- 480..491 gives 0.18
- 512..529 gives 0.19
